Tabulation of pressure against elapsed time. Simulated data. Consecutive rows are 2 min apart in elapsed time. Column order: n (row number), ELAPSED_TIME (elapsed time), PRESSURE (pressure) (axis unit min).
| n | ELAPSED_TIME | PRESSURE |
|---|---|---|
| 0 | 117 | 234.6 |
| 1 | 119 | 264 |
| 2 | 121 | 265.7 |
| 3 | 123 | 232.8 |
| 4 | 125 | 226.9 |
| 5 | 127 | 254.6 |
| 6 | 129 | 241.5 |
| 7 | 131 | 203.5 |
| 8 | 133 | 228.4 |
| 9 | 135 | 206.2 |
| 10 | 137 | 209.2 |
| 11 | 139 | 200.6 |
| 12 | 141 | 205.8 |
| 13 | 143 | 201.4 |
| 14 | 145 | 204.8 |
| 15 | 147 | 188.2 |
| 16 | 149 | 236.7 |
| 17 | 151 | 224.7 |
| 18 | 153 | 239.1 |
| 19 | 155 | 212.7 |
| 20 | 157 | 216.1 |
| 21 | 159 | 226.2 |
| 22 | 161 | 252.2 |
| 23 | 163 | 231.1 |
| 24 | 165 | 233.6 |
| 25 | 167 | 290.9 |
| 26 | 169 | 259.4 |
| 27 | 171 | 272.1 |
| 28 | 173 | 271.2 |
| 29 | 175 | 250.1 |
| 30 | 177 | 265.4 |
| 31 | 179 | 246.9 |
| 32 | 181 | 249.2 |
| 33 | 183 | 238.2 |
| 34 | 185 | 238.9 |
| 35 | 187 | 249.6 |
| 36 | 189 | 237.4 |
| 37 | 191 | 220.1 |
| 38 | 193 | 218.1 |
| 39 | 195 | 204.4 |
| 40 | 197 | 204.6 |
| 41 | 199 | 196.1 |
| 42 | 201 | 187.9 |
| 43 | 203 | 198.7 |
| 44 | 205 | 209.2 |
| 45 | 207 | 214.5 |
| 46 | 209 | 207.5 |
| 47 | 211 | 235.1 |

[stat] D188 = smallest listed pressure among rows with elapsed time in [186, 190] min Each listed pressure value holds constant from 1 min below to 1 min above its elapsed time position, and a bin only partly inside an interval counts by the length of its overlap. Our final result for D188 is 237.4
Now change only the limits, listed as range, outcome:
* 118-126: 226.9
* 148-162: 212.7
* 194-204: 187.9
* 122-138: 203.5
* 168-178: 250.1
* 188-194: 218.1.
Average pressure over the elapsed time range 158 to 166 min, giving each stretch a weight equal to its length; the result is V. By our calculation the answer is 236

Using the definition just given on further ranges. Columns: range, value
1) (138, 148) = 200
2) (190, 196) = 214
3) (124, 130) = 241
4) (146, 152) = 217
